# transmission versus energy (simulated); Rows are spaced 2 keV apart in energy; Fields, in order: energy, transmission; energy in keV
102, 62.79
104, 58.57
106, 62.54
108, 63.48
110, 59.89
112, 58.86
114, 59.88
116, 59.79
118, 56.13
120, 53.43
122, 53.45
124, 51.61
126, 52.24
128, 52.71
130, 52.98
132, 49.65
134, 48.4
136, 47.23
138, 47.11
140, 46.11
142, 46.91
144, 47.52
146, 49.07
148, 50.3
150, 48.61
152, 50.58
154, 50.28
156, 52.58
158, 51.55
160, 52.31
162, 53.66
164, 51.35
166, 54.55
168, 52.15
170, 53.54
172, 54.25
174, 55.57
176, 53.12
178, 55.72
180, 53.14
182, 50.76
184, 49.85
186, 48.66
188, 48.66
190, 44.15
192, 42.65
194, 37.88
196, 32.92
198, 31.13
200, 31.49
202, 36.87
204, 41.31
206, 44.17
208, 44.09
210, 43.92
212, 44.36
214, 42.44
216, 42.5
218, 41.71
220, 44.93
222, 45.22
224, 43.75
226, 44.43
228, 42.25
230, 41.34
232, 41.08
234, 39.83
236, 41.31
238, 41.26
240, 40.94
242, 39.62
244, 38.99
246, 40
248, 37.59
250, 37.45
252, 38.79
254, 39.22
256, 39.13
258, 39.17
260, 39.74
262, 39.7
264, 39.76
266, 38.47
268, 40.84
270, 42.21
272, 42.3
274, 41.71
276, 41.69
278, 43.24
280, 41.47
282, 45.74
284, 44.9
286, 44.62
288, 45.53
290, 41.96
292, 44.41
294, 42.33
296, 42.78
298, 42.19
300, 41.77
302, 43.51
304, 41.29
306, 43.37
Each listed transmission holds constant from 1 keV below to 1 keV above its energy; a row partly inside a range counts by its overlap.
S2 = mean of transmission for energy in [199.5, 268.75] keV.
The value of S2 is 40.9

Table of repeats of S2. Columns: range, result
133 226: 46.9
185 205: 39.6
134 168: 50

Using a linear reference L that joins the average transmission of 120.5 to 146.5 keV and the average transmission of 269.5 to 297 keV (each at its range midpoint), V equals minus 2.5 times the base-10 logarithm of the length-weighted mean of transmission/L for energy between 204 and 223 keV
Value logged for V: 0.06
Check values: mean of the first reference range 49.7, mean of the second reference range 43.2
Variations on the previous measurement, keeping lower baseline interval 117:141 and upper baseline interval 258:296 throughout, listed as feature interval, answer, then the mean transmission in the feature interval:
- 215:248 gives 0.080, 41.7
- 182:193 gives 0.008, 47.2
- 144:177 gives -0.063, 52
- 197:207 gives 0.250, 37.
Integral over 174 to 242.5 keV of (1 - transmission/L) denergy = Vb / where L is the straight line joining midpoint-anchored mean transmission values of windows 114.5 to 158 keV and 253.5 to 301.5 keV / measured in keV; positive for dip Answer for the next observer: 4.4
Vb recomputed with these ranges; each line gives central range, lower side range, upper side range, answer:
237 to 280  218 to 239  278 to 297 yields 3.00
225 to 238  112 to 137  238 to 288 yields 0.60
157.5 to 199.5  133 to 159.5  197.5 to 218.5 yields -3.72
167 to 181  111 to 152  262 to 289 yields -1.45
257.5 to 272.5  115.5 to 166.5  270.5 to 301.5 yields 1.36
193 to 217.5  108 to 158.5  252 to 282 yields 3.44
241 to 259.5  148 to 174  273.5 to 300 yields 2.80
